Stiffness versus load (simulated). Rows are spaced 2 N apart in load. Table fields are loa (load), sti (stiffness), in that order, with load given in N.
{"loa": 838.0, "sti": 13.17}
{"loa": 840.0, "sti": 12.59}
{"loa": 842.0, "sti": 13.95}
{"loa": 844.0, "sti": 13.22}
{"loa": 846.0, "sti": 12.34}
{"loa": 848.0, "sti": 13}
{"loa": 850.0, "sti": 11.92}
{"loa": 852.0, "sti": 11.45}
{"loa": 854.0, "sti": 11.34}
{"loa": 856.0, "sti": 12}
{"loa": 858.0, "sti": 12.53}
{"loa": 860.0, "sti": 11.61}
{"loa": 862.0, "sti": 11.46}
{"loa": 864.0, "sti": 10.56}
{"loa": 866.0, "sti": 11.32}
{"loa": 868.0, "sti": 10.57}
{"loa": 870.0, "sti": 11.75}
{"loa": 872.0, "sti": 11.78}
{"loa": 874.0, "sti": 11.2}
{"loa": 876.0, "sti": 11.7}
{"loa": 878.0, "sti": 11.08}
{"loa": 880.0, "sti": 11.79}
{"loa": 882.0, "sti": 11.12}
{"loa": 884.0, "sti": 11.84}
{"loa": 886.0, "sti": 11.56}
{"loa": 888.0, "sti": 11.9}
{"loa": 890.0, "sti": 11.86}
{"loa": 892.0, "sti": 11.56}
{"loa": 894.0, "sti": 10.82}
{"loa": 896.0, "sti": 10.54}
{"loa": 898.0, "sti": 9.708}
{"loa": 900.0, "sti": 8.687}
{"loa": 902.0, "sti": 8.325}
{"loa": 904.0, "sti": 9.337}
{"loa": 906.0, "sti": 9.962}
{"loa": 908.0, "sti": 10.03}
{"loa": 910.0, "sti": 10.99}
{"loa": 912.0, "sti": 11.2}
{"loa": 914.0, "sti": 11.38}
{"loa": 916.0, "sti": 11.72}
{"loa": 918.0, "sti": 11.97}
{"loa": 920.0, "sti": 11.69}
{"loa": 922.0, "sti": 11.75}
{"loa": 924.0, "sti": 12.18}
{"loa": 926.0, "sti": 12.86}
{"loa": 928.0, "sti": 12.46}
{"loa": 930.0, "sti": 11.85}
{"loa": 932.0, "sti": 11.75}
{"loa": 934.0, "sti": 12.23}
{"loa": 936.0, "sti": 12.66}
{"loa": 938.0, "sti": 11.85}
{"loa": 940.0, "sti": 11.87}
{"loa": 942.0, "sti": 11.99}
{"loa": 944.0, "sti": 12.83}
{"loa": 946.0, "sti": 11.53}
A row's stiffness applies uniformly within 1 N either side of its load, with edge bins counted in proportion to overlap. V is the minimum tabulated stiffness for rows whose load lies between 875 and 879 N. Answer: 11.08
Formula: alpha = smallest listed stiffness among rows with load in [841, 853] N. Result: 11.45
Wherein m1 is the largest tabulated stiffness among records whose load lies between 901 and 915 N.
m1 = 11.38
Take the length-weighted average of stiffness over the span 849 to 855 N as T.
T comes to 11.6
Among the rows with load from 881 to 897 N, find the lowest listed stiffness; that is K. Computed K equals 10.54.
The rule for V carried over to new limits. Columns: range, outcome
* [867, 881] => 10.57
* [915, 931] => 11.69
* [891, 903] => 8.325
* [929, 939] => 11.75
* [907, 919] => 10.03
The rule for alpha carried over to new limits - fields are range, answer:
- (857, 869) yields 10.56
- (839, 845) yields 12.59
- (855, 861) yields 11.61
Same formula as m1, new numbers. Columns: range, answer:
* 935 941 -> 12.66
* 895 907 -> 10.54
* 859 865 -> 11.61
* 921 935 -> 12.86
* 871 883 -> 11.79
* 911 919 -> 11.97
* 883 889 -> 11.9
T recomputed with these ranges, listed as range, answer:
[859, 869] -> 11.1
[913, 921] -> 11.7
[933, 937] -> 12.4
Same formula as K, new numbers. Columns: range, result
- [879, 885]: 11.12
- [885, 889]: 11.56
